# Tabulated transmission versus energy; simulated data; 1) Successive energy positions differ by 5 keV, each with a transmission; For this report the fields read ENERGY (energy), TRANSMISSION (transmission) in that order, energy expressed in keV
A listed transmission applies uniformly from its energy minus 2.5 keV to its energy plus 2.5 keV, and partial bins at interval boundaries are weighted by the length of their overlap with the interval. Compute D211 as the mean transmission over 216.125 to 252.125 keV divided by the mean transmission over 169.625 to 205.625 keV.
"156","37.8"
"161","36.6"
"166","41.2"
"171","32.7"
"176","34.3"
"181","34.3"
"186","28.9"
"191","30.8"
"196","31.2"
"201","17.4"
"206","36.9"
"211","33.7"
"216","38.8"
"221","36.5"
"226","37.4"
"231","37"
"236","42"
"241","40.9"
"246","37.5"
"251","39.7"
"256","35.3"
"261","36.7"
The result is 1.3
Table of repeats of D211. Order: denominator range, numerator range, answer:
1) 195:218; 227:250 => 1.25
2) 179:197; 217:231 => 1.19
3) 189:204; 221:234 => 1.40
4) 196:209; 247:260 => 1.33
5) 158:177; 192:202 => 0.72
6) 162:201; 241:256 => 1.18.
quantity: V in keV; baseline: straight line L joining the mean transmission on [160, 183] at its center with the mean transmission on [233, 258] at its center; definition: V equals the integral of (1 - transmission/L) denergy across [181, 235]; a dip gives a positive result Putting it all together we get 6.21 keV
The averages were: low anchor 35.8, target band 33.2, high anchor 39.1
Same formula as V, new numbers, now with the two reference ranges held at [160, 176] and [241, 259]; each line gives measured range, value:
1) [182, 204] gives 5.4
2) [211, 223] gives 0.2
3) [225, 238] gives -0.4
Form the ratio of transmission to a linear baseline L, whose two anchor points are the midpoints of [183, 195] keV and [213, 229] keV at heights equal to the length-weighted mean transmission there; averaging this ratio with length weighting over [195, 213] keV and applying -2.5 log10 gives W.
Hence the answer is 0.141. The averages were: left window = 30.2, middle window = 29.6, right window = 37.4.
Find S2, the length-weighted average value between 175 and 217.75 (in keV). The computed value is 31.6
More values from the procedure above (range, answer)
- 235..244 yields 41.1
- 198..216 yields 30.7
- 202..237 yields 36.4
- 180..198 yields 31.1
